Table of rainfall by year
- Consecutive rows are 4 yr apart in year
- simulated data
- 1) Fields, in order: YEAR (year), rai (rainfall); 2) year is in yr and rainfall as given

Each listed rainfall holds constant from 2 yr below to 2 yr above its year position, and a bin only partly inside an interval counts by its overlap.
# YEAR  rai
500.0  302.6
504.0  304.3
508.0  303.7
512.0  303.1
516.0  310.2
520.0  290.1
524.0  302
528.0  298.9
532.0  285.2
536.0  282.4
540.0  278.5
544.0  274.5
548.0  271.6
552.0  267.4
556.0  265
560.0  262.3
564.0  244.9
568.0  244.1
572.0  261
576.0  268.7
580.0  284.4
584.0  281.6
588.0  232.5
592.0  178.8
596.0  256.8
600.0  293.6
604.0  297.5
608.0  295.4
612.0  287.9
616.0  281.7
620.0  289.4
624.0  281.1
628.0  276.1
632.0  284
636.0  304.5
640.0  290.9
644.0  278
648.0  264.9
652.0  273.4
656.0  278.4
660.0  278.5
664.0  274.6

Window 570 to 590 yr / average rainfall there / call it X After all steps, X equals 266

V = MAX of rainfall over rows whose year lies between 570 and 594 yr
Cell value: 284.4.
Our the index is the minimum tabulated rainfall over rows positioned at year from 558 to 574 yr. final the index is 244.1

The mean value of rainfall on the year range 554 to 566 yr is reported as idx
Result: 257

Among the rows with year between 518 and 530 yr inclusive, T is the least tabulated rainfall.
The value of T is 290.1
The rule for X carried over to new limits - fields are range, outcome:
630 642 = 293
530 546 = 280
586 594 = 206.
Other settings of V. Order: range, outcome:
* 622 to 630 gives 281.1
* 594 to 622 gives 297.5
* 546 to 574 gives 271.6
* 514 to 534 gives 310.2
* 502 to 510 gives 304.3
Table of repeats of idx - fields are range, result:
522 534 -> 295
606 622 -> 289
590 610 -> 264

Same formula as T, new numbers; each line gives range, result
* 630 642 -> 284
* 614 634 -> 276.1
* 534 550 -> 271.6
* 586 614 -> 178.8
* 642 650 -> 264.9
